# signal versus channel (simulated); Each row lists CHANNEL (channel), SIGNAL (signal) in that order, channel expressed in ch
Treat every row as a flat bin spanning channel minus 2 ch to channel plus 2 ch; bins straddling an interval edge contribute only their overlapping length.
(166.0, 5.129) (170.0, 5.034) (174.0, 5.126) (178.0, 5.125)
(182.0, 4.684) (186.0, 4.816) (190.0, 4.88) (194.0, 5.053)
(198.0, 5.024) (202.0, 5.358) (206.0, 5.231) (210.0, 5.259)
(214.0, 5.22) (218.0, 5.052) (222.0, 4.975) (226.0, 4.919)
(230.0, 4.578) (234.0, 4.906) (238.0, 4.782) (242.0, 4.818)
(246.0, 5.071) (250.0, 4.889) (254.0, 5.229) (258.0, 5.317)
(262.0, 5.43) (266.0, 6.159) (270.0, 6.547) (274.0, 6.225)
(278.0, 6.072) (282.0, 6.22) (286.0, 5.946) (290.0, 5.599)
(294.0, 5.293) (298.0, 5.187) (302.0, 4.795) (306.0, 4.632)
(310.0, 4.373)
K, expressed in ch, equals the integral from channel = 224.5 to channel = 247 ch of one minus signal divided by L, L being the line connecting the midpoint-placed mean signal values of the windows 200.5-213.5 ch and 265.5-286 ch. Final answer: 3.3 ch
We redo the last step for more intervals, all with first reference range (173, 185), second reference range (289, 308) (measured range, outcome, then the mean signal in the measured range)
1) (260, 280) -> -4.1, 6.09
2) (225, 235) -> 0.5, 4.78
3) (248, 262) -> -0.4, 5.19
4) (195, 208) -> -0.6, 5.19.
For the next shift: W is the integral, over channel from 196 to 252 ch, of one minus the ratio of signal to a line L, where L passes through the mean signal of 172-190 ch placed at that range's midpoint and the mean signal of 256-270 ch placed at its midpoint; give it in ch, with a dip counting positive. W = 3.7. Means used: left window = 4.93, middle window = 5.01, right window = 5.77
